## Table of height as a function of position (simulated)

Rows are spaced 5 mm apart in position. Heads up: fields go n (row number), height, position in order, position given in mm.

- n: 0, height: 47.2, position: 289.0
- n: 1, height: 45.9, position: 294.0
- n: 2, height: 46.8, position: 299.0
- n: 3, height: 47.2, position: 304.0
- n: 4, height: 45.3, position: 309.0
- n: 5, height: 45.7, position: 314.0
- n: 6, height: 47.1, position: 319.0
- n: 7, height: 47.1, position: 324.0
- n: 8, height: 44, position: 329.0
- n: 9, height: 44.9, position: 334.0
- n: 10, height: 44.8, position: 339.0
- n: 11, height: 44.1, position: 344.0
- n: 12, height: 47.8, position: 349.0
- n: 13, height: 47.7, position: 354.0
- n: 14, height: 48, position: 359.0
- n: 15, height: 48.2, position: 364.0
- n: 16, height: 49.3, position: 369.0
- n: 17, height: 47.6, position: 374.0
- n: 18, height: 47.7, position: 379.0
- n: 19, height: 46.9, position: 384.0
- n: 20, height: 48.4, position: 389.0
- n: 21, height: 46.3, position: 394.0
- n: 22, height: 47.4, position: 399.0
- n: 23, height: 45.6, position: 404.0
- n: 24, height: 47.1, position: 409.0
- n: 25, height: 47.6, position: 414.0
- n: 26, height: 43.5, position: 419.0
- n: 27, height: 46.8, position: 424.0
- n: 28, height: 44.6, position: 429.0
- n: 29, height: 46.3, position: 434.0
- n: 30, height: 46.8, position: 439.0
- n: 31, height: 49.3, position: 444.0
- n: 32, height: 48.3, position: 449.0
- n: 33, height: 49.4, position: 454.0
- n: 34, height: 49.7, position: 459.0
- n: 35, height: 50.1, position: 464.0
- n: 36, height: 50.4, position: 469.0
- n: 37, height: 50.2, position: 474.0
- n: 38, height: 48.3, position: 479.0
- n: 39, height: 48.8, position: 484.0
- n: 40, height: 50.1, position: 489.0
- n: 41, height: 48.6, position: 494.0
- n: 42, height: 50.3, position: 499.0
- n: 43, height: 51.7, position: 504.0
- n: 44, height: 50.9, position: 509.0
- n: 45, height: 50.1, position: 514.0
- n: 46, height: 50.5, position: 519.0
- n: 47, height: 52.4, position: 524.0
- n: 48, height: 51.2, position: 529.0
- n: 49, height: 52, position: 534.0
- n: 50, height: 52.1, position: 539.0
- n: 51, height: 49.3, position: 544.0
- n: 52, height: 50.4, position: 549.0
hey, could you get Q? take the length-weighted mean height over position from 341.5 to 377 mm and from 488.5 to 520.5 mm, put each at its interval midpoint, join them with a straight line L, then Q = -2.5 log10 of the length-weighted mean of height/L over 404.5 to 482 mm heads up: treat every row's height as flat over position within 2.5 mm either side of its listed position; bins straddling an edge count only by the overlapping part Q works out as 0.029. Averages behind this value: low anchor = 47.5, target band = 47.8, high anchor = 50.3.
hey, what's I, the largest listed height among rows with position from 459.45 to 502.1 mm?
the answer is 50.4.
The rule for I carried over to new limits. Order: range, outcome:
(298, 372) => 49.3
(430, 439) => 46.8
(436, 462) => 49.7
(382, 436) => 48.4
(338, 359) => 48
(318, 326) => 47.1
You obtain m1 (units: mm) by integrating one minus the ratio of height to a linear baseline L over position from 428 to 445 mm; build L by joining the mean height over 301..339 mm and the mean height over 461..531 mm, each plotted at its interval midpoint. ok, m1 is 0.71 mm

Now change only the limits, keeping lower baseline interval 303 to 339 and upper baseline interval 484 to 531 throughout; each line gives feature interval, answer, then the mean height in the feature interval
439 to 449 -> 0.1 mm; 48.4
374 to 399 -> 0.0 mm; 47.4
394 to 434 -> 1.7 mm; 46.1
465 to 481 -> 0.0 mm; 49.7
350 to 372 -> -0.7 mm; 48.2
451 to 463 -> -0.1 mm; 49.6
